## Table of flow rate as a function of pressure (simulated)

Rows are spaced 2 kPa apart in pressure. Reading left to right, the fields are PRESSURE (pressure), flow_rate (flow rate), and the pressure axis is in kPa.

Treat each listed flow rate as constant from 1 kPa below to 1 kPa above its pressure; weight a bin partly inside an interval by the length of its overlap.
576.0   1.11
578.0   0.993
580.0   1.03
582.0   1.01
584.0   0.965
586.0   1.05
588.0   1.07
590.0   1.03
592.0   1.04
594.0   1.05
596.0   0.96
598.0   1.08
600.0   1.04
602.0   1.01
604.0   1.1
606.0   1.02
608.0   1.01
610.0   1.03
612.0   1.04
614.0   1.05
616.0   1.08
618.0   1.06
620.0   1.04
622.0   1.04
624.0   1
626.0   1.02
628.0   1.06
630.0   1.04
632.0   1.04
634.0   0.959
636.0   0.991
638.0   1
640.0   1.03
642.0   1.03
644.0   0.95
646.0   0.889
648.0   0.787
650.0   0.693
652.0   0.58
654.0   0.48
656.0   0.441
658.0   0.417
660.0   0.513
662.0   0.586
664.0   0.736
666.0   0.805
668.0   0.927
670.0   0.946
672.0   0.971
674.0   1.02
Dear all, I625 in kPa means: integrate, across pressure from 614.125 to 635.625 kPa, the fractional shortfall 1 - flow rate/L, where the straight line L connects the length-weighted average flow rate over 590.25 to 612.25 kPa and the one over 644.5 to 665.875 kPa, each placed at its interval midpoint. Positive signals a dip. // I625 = -4.5 kPa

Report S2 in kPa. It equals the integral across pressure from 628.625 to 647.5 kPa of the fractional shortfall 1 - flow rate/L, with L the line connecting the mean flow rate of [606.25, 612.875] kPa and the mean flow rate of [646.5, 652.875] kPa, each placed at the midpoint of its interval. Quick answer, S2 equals -4.5 kPa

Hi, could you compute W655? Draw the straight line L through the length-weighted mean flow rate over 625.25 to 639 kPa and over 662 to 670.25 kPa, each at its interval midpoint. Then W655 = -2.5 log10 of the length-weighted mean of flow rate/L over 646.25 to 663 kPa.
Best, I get 0.47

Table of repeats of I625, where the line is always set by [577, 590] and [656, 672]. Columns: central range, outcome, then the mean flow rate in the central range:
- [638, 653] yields -1.56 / 0.861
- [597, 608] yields -1.17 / 1.05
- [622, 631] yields -1.90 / 1.03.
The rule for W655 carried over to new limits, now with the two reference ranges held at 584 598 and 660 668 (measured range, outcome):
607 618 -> -0.117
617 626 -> -0.153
